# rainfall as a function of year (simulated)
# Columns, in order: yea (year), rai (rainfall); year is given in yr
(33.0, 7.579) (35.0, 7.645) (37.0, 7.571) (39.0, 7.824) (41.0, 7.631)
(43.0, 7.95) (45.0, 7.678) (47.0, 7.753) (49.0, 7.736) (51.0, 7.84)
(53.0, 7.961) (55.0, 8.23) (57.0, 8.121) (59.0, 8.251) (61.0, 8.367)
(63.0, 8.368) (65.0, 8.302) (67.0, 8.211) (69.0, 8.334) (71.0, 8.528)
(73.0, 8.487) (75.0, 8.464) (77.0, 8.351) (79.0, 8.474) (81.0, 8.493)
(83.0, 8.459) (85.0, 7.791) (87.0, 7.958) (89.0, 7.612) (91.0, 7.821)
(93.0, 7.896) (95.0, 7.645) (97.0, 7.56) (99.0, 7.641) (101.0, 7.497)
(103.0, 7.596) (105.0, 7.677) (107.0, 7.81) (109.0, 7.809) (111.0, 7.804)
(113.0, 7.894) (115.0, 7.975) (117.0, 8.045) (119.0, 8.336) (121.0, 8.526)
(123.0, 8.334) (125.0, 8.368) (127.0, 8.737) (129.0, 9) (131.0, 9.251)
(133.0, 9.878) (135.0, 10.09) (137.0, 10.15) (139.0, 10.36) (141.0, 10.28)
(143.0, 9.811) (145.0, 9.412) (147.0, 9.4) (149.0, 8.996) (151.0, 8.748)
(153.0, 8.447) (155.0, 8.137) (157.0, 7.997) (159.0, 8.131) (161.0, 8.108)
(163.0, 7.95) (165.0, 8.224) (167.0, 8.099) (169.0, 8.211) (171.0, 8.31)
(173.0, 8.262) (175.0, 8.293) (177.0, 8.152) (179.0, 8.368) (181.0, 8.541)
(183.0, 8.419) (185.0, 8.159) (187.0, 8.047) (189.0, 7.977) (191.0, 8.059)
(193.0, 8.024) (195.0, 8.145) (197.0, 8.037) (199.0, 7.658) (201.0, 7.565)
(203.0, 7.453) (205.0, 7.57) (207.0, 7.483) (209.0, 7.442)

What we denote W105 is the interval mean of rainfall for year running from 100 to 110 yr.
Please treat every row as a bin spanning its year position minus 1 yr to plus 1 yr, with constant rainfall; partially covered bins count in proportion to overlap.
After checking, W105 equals 7.68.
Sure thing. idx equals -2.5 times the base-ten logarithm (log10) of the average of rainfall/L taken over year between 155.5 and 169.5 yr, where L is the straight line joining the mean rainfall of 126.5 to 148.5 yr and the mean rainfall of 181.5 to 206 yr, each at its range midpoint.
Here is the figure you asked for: 0.10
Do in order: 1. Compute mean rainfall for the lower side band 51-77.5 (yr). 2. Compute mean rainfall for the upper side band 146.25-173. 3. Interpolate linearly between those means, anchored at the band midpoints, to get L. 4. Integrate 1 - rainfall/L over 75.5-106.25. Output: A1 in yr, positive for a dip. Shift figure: 1.5 yr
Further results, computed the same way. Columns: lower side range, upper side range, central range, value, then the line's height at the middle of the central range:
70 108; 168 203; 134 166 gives -3.8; 8.07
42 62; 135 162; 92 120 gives 2.7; 8.62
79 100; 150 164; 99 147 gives -3.8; 8.07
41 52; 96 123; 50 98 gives -2.0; 7.82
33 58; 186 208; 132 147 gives -4.1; 7.82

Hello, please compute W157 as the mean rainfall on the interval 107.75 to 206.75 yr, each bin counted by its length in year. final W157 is 8.47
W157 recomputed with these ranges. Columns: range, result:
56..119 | 8.04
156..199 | 8.16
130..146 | 9.9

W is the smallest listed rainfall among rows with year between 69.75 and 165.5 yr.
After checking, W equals 7.497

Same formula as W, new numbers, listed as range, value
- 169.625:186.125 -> 8.152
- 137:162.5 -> 7.997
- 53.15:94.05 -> 7.612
